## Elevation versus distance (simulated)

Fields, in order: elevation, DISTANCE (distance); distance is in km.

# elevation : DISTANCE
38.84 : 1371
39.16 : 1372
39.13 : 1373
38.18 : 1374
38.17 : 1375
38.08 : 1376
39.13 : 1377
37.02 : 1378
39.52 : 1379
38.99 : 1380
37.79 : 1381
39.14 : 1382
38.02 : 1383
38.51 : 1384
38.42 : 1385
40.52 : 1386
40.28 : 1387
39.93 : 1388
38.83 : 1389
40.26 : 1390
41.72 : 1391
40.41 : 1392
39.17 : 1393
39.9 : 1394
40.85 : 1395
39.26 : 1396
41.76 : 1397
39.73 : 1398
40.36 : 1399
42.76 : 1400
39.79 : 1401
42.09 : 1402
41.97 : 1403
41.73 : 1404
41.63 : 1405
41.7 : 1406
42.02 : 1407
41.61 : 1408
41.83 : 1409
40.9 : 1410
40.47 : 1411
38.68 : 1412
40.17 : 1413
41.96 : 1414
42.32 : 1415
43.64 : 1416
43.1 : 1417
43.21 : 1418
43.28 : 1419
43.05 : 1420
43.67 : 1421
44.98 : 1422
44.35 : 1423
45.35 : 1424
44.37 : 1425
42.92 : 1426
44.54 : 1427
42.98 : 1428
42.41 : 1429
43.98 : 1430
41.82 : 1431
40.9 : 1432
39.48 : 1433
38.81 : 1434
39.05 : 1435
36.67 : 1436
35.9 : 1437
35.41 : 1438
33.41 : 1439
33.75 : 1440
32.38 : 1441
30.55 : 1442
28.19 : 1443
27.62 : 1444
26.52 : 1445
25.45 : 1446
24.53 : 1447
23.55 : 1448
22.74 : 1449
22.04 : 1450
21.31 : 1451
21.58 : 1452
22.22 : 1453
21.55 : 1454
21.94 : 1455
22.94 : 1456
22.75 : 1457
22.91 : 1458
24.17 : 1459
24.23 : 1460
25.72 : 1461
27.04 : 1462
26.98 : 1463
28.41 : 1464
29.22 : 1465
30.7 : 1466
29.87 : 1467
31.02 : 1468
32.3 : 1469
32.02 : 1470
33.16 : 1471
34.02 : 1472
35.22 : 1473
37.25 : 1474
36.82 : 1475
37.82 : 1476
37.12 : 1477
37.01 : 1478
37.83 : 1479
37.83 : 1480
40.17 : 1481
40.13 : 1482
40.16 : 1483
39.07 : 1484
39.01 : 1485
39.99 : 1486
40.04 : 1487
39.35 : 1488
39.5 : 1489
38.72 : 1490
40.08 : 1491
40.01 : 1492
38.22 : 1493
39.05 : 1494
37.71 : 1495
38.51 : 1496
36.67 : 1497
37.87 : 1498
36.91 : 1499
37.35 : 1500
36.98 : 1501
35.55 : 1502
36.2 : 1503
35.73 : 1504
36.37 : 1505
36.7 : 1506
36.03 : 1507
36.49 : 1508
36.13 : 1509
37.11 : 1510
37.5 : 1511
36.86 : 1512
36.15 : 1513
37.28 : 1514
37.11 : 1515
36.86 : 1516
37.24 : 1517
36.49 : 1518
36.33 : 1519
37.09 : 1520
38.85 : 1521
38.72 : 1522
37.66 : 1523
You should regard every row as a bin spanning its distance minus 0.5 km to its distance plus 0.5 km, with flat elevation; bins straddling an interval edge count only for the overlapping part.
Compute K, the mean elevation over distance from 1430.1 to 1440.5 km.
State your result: 37.8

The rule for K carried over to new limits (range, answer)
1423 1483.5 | 32.6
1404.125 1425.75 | 42.5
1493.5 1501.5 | 37.6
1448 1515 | 33.5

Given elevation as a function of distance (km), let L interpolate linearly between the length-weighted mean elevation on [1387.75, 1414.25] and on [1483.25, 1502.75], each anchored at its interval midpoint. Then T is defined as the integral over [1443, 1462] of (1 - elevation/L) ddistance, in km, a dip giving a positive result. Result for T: 7.57 km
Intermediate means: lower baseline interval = 40.8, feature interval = 23.8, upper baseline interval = 38.4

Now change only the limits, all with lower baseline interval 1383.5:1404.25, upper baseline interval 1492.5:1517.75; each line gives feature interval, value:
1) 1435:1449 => 3.1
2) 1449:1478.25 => 7.5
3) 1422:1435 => -1.1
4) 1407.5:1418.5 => -0.5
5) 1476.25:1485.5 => -0.2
